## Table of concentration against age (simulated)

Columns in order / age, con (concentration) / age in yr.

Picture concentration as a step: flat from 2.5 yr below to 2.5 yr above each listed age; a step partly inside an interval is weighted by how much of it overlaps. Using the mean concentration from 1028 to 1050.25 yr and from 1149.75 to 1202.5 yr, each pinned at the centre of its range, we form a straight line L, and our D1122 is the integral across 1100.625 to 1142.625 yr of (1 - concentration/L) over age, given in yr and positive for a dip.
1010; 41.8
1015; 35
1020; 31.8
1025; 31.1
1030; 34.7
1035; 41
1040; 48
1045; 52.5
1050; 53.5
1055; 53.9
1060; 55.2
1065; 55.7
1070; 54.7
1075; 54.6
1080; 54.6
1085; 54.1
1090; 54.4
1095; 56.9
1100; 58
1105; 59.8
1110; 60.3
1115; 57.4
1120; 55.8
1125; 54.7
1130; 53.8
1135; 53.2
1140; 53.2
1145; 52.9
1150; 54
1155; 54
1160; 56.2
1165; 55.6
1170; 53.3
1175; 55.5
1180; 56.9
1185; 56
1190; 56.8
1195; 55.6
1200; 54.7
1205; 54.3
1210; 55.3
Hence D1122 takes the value -3.9 yr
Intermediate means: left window 45.4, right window 55.4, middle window 56.1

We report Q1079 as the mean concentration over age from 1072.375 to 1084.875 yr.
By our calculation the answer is 54.5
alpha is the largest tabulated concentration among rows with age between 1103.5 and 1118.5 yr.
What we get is 60.3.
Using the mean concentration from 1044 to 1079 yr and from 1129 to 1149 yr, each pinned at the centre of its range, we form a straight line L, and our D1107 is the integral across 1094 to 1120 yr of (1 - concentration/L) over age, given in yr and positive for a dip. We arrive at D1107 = -2.21 yr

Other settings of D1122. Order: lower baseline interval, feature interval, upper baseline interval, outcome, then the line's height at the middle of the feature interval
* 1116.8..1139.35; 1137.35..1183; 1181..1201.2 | 0.4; 55.2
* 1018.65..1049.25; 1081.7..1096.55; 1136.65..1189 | -2.6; 46.9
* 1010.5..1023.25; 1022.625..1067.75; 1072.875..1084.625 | -3.4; 43.7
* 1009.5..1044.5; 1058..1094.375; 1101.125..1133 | -4.9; 48.5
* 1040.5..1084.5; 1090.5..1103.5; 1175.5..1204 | -0.6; 54.5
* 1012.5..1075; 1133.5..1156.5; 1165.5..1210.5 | -0.4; 52.6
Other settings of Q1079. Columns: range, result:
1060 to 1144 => 55.6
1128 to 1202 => 54.8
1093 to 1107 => 58.2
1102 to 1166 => 55.5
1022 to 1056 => 44.4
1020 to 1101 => 50.1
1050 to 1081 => 54.7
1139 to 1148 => 53.1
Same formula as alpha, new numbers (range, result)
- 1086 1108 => 59.8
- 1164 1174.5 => 55.6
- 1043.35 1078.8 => 55.7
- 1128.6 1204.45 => 56.9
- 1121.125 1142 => 54.7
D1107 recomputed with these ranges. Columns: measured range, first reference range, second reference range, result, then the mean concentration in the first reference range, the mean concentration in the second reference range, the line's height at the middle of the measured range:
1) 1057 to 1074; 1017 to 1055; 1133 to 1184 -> -3.6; 42.5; 54.5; 45.4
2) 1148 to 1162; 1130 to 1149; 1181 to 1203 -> -0.2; 53.3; 55.8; 54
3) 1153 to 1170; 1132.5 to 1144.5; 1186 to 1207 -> -0.3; 53.1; 55.4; 54.1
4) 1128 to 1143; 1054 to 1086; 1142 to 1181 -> 0.4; 54.8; 54.7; 54.7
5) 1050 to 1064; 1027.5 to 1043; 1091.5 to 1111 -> -2.2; 41.6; 58.4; 47.1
